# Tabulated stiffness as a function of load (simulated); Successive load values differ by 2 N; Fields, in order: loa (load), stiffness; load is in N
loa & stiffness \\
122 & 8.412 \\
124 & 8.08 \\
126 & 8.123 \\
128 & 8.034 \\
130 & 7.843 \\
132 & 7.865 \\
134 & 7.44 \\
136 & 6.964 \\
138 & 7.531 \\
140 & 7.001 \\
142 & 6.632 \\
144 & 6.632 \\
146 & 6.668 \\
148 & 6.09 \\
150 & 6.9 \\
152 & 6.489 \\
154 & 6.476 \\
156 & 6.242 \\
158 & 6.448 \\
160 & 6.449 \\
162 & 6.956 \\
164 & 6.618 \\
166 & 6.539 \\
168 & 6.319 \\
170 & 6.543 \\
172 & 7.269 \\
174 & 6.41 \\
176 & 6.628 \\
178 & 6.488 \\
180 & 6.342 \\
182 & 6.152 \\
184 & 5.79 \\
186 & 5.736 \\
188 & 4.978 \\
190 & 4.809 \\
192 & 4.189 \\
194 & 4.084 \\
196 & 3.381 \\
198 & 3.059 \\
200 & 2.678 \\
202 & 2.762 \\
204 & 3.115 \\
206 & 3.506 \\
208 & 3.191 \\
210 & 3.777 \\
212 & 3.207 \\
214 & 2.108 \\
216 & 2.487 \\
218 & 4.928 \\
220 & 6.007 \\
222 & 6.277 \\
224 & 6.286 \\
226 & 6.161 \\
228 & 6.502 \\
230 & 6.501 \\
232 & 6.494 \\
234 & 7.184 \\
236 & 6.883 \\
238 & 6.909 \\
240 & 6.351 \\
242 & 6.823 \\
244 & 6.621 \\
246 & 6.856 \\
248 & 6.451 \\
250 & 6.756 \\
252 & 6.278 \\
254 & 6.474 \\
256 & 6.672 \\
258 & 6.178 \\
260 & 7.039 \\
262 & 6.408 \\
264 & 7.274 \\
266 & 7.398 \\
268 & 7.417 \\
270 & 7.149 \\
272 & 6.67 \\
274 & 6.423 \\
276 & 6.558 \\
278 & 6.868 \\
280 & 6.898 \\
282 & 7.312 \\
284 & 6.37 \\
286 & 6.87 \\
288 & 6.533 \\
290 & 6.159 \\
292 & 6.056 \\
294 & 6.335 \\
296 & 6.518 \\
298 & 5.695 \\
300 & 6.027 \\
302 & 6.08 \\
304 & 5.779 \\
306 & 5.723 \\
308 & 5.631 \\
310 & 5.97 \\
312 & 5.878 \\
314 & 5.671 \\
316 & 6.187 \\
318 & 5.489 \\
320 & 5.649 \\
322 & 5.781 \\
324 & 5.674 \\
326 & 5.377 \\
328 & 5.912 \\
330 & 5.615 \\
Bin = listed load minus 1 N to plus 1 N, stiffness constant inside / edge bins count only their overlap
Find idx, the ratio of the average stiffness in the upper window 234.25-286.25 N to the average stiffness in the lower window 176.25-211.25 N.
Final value 1.5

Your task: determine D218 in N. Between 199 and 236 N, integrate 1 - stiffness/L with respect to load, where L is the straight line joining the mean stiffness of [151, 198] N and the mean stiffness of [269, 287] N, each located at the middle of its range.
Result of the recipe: 9.5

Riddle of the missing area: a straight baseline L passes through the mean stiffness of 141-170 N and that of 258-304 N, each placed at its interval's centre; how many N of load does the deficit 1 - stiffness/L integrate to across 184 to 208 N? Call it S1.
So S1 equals 9.7 N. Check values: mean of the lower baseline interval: 6.53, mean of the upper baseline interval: 6.61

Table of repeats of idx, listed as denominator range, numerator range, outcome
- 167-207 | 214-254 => 1.23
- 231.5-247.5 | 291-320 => 0.88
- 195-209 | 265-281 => 2.23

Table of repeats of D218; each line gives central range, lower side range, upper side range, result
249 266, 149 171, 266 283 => 0.5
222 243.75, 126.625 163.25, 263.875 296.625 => 0.7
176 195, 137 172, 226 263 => 3.4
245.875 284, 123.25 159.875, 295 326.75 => -3.9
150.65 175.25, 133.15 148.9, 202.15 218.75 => -3.8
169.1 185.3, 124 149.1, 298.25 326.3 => 1.1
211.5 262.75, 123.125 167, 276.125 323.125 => 3.4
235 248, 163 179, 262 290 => 0.1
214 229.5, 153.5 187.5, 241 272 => 3.0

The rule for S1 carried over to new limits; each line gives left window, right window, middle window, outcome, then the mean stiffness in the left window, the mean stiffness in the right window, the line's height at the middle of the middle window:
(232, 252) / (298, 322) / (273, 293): -1.38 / 6.72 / 5.82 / 6.18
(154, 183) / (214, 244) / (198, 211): 6.39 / 6.53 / 6.01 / 6.22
